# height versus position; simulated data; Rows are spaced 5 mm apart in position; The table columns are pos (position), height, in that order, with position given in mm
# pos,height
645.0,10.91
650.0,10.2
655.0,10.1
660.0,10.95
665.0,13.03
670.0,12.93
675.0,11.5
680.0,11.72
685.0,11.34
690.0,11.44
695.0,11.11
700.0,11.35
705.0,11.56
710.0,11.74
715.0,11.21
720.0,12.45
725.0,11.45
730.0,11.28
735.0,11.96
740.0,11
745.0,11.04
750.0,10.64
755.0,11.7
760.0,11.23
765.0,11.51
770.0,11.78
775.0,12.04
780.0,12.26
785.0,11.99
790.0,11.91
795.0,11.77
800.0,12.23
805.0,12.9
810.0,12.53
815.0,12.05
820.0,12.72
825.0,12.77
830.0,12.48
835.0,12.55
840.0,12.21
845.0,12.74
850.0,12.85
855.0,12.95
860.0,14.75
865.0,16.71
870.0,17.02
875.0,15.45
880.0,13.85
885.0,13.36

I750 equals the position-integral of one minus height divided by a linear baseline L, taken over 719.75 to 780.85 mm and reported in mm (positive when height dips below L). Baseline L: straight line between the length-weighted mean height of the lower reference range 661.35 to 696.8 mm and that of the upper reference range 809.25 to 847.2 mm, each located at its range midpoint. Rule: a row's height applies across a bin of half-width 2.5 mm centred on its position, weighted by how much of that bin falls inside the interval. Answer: 3.3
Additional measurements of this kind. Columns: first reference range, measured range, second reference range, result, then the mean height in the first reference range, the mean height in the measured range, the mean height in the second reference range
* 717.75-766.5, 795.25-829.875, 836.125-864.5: 0.5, 11.4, 12.5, 13.3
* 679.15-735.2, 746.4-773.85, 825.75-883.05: 2.2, 11.5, 11.4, 13.9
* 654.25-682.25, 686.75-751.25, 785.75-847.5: 3.2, 11.8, 11.4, 12.4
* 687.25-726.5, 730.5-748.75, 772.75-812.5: 0.8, 11.5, 11.3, 12.2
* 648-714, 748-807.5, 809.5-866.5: 2.9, 11.5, 11.8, 13.1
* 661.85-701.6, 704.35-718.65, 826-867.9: 0.6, 11.8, 11.6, 13.4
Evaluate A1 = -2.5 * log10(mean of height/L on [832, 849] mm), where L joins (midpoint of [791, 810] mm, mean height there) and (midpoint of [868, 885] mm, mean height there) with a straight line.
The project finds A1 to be 0.10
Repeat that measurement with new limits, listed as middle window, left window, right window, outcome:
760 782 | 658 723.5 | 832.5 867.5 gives 0.073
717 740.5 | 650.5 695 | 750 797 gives -0.002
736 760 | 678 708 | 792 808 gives 0.067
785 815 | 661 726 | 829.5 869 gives 0.067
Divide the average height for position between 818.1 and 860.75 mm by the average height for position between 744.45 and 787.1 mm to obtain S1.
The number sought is 1.11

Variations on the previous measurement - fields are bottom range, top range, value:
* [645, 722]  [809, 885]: 1.18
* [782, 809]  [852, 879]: 1.25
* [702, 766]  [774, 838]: 1.08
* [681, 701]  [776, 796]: 1.06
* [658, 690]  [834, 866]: 1.13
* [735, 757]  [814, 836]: 1.12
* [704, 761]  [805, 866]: 1.14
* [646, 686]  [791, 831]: 1.08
